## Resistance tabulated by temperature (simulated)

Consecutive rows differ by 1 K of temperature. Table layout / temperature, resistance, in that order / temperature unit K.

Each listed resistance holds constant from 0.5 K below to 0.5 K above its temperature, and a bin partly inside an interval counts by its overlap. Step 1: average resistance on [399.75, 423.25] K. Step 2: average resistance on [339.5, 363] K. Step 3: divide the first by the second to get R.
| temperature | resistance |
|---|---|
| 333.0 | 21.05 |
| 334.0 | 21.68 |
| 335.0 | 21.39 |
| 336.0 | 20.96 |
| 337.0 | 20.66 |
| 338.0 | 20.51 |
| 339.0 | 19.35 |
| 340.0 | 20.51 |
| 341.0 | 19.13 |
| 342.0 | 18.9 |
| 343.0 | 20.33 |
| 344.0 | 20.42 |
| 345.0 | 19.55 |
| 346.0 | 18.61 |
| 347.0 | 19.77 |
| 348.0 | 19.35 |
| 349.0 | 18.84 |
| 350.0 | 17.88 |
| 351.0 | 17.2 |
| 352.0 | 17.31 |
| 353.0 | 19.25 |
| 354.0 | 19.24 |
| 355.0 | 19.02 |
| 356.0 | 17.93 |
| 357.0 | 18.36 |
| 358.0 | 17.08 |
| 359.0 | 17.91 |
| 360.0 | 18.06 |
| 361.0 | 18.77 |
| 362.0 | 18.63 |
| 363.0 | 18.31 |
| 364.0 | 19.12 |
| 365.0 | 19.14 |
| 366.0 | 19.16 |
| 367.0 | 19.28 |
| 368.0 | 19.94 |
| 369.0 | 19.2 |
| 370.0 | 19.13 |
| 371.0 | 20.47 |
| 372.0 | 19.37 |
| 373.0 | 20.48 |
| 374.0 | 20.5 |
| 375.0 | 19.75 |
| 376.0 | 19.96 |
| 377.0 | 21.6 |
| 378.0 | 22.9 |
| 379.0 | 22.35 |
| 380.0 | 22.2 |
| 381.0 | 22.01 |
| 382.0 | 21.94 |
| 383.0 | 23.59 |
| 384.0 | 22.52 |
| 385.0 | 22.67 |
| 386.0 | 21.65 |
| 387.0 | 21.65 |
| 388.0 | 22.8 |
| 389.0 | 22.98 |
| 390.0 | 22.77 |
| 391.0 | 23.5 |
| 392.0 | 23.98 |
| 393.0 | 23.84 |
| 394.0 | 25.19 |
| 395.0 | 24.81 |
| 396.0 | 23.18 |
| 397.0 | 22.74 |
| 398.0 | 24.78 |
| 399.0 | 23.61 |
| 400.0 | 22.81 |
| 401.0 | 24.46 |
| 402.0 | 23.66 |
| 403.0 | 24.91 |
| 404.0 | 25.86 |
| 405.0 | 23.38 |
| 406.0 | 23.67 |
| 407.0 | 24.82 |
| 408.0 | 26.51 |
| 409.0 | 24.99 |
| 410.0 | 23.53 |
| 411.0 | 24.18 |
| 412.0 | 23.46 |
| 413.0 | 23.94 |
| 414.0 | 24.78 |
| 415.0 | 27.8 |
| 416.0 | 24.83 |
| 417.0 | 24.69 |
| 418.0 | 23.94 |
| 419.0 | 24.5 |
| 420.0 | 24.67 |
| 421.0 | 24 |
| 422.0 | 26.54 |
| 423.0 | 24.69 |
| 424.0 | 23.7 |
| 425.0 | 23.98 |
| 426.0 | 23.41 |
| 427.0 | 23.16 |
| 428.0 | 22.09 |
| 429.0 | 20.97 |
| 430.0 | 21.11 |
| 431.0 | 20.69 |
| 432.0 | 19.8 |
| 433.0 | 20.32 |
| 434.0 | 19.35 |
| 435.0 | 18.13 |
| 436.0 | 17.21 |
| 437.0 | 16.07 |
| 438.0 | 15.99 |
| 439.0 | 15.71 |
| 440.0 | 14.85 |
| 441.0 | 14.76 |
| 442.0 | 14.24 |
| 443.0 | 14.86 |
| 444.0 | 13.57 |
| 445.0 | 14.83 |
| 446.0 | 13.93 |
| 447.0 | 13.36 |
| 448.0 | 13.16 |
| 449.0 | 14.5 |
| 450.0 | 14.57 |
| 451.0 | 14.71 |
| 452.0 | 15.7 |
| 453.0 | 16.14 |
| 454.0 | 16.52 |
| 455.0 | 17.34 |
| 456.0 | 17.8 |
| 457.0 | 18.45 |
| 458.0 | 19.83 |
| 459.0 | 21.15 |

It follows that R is 1.3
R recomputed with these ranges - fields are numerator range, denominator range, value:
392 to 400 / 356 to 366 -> 1.30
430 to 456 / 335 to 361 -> 0.85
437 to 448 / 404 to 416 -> 0.59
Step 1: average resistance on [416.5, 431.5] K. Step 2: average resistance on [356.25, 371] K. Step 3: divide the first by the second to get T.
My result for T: 1.3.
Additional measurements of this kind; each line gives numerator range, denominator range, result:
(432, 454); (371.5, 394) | 0.71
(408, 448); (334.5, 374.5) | 1.07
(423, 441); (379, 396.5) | 0.86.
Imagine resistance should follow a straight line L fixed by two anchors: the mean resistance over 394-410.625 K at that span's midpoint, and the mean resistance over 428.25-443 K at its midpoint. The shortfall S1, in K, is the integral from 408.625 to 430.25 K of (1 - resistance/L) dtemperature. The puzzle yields -3.29 K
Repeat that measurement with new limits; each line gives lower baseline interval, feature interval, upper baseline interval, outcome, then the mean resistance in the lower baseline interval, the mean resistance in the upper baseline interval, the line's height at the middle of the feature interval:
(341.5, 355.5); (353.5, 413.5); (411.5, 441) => -4.5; 19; 21.8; 20.2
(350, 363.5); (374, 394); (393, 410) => -0.4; 18.2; 24.3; 21.9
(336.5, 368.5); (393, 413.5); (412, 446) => -4.2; 19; 20.6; 20.1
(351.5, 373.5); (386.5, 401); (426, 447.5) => -4.1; 18.9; 17.5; 18.3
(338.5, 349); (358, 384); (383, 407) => 1.9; 19.6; 23.6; 21.7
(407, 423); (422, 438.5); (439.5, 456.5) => -0.4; 24.8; 15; 20.3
